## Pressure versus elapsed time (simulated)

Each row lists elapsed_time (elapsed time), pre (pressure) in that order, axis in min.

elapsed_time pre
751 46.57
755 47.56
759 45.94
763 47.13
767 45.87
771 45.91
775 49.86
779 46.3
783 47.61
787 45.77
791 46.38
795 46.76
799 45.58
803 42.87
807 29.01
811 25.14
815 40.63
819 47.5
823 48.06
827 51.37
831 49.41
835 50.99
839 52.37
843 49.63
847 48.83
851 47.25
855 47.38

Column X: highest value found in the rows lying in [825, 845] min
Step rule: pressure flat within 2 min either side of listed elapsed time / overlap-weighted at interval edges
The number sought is 52.37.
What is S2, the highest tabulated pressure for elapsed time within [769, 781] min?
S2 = 49.86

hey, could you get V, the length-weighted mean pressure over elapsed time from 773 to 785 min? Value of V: 47.9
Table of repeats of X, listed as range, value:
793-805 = 46.76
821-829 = 51.37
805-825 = 48.06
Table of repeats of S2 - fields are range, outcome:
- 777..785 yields 47.61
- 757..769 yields 47.13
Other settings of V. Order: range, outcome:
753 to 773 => 46.5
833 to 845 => 51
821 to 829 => 49.7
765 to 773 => 45.9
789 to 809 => 42.1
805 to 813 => 27.1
